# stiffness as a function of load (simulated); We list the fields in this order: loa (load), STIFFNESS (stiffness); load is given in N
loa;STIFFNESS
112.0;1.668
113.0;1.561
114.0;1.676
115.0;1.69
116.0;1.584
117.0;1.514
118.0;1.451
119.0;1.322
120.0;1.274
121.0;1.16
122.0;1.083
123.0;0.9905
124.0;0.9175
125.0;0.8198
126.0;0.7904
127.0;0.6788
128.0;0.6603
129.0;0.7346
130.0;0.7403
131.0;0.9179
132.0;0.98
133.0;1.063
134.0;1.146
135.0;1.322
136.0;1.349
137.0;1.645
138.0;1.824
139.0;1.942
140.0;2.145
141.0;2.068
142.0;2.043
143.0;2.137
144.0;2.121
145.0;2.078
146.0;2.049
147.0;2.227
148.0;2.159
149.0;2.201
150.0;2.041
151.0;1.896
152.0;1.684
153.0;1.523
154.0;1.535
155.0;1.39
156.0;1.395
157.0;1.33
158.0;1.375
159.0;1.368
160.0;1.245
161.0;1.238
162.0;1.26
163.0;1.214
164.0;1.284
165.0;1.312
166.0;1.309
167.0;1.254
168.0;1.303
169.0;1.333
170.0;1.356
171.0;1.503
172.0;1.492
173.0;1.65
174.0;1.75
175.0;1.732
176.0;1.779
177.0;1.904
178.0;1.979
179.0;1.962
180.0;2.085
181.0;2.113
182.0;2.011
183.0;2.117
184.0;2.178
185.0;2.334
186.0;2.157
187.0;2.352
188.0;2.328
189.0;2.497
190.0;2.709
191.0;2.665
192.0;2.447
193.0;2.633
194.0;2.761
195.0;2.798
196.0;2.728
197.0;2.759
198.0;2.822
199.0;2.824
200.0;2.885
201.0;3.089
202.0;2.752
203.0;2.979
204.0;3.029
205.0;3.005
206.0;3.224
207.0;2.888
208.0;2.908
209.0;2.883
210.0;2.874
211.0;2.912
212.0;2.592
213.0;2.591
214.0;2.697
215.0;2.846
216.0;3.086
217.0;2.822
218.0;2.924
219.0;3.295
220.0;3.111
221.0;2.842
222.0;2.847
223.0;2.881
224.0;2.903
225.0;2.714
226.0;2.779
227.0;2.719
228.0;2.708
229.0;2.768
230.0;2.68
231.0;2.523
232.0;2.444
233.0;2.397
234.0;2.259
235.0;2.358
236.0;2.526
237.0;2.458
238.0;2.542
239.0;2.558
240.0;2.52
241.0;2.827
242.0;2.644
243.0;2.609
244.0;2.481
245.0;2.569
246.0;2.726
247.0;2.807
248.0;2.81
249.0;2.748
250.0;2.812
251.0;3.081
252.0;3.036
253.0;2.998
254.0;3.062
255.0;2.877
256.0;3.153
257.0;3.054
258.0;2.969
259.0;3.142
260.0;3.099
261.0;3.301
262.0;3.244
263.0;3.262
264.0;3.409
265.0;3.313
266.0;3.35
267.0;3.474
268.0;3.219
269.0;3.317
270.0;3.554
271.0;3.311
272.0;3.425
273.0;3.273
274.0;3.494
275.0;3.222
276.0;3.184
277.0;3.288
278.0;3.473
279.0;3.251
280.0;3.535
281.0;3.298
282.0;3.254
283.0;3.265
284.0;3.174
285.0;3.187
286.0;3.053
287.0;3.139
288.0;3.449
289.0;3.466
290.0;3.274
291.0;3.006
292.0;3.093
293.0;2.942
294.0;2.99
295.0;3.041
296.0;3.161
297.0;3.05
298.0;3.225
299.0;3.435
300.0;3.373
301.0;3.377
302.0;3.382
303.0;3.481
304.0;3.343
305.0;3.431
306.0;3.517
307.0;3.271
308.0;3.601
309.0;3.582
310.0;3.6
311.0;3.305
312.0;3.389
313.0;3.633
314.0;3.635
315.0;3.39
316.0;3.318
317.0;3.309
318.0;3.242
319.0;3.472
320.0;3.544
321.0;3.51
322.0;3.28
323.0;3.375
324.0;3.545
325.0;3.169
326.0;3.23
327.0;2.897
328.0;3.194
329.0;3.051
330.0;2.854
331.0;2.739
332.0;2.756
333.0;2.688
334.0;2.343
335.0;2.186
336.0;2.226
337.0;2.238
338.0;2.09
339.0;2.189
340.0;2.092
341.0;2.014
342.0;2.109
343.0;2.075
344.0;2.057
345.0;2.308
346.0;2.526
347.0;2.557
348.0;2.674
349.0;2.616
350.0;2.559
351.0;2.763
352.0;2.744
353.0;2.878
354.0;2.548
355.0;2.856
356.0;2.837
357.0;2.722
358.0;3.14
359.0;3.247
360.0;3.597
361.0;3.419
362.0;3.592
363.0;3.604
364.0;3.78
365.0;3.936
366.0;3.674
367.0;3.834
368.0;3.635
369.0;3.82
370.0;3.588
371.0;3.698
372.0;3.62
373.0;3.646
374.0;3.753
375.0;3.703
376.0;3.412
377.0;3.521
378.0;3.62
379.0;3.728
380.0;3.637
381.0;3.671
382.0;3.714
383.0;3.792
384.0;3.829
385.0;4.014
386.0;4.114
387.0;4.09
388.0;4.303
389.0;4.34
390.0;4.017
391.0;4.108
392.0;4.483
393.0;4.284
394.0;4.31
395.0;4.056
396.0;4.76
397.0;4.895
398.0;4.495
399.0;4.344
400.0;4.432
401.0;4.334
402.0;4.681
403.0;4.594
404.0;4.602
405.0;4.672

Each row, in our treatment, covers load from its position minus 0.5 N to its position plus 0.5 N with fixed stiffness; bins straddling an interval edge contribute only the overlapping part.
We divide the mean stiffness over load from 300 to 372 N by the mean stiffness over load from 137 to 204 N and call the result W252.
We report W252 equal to 1.54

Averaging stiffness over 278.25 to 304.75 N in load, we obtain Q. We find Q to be 3.24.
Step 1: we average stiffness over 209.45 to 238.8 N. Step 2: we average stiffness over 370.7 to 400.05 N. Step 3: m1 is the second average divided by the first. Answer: 1.5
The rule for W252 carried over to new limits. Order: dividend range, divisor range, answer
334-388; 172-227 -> 1.21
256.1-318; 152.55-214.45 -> 1.55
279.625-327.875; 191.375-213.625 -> 1.17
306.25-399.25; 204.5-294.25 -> 1.12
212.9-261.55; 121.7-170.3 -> 1.94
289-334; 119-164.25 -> 2.25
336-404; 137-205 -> 1.72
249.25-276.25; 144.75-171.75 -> 2.07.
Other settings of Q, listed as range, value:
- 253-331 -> 3.28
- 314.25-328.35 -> 3.33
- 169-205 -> 2.31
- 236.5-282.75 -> 3.07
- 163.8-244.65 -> 2.46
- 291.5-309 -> 3.29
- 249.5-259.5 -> 3.02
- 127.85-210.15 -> 1.96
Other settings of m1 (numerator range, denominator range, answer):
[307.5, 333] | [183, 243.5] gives 1.22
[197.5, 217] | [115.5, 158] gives 1.96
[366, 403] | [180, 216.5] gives 1.50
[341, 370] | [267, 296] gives 0.92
